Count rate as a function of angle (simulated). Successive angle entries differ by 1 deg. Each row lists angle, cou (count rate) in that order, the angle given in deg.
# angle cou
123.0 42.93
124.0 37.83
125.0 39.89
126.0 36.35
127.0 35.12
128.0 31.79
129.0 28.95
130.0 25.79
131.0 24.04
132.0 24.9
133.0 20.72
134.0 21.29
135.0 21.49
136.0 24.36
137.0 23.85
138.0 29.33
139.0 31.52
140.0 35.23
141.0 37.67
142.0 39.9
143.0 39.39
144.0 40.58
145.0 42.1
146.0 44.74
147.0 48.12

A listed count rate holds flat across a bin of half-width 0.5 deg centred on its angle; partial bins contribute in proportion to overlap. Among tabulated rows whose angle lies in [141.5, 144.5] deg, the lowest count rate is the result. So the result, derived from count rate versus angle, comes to 39.39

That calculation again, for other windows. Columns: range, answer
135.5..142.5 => 23.85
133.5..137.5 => 21.29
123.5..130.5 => 25.79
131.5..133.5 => 20.72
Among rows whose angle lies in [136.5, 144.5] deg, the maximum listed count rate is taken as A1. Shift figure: 40.58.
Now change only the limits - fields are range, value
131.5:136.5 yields 24.9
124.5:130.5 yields 39.89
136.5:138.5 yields 29.33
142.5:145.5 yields 42.1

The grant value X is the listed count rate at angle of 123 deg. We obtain 42.93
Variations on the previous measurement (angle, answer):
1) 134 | 21.29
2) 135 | 21.49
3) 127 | 35.12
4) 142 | 39.9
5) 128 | 31.79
